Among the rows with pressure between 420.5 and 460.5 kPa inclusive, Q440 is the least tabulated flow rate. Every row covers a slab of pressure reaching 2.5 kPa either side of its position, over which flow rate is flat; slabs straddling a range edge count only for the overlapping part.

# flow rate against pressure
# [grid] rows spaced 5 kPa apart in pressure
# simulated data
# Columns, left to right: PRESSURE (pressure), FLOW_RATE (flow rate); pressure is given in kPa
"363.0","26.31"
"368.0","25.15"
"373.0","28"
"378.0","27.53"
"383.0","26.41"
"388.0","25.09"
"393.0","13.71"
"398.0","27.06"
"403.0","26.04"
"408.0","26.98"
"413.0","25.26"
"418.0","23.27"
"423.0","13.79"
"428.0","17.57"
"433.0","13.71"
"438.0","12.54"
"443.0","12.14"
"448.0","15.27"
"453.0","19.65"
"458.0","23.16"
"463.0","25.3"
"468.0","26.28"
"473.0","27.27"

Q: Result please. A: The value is 12.14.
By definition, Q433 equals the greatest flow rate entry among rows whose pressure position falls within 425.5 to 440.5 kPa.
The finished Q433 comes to 17.57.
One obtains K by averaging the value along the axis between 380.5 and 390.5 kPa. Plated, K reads 25.8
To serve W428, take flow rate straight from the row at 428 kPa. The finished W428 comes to 17.57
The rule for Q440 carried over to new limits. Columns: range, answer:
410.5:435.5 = 13.71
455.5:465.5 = 23.16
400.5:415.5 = 25.26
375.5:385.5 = 26.41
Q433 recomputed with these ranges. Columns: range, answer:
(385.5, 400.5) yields 27.06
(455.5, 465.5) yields 25.3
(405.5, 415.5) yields 26.98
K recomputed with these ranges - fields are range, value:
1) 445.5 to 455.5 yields 17.5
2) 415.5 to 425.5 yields 18.5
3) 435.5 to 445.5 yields 12.3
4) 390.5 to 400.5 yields 20.4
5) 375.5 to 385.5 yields 27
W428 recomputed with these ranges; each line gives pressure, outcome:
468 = 26.28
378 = 27.53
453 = 19.65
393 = 13.71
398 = 27.06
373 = 28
